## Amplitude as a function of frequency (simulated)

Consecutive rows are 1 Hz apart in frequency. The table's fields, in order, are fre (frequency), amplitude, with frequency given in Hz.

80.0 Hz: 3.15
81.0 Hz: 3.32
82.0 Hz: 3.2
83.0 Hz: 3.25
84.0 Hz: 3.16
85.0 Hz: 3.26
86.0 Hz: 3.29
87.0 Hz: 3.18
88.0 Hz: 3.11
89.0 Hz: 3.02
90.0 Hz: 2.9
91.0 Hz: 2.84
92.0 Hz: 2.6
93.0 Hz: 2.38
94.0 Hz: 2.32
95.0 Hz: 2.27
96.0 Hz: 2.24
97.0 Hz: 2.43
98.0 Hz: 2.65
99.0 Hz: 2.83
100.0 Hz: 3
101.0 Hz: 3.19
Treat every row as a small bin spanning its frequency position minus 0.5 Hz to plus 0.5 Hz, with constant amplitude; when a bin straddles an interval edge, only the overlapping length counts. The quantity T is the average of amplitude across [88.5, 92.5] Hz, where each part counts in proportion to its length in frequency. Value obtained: 2.84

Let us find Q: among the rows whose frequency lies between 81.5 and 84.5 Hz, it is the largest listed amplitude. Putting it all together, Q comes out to 3.25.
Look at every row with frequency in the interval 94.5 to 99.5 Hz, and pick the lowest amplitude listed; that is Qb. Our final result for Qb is 2.24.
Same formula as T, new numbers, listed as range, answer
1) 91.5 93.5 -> 2.49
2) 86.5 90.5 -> 3.05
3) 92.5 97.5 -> 2.33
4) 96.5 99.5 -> 2.64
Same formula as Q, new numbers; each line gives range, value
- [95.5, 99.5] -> 2.83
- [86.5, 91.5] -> 3.18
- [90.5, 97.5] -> 2.84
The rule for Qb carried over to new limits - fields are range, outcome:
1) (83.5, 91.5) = 2.84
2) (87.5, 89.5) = 3.02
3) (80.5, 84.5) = 3.16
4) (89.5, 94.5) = 2.32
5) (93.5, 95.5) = 2.27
